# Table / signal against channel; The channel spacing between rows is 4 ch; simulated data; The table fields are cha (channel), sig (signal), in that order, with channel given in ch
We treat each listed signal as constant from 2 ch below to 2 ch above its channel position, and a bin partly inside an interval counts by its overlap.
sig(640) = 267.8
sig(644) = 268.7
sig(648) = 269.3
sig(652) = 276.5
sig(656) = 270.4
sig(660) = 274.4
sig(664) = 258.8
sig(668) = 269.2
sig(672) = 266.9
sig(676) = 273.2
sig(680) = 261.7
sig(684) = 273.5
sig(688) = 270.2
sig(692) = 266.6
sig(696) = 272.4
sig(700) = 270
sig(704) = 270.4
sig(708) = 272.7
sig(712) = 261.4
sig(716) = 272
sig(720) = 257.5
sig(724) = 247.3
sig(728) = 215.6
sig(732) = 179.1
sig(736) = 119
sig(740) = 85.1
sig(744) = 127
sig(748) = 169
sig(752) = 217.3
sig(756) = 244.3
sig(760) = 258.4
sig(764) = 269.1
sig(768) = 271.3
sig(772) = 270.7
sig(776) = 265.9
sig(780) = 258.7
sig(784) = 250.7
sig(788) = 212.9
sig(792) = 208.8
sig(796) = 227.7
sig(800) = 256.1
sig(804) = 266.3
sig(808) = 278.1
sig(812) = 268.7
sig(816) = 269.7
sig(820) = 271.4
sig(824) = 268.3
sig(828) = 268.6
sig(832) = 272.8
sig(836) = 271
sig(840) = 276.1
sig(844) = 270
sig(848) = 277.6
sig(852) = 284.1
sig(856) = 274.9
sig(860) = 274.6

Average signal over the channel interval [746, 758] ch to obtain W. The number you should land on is 210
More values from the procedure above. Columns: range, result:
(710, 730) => 251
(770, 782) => 265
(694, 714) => 269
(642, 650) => 269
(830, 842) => 273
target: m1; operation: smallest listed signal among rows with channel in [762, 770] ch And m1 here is 269.1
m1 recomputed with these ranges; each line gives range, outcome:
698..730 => 215.6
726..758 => 85.1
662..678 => 258.8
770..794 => 208.8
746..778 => 169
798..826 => 256.1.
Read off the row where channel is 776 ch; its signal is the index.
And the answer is 265.9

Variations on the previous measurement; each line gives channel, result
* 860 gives 274.6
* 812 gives 268.7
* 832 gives 272.8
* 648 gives 269.3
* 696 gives 272.4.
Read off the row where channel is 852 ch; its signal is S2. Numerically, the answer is 284.1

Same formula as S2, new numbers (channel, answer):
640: 267.8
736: 119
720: 257.5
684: 273.5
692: 266.6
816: 269.7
